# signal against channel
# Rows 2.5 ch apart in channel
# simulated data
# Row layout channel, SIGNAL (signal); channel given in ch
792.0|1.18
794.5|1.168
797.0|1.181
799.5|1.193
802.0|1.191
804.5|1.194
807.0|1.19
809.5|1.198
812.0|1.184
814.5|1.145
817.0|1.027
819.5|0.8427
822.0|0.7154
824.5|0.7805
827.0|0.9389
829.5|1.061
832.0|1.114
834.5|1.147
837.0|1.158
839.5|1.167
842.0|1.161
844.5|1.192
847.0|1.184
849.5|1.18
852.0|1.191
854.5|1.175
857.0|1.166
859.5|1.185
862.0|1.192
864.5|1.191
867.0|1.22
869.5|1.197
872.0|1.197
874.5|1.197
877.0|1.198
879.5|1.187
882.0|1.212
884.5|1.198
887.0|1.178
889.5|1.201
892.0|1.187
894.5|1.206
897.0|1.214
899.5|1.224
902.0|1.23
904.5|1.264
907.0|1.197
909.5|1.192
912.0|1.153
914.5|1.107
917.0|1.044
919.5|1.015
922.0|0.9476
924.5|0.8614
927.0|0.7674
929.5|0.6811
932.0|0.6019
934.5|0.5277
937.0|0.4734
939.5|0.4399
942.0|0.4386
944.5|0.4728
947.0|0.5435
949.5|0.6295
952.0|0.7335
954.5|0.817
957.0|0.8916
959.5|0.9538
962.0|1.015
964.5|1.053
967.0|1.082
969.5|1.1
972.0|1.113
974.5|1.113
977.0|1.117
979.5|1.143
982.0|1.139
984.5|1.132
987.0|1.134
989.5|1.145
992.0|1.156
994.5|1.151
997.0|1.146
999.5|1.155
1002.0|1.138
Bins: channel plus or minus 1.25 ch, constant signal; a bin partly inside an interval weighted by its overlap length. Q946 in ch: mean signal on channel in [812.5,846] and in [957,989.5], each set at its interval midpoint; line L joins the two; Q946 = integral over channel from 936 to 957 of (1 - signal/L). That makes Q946 9.52 ch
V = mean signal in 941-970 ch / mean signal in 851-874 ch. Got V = 0.68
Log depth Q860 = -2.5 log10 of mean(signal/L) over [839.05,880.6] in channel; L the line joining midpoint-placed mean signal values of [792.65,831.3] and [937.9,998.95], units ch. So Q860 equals -0.15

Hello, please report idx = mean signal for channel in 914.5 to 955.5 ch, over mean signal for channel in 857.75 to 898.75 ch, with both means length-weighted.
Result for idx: 0.58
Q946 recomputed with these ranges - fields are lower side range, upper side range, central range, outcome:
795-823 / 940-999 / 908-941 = 5.7 ch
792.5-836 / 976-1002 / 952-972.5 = 2.7 ch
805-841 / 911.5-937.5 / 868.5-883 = -4.0 ch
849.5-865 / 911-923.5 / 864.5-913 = -4.0 ch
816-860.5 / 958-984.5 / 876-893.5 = -1.9 ch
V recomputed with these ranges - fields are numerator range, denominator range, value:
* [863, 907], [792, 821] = 1.06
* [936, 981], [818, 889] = 0.75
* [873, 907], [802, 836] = 1.15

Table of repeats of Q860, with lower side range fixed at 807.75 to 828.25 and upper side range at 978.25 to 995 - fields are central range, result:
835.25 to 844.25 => -0.16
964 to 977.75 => 0.03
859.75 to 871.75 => -0.17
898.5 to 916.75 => -0.11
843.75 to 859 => -0.16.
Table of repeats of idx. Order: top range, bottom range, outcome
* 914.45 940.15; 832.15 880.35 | 0.64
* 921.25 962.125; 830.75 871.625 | 0.58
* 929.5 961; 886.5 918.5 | 0.53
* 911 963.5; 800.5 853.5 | 0.70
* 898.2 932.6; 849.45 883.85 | 0.86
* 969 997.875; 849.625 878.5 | 0.95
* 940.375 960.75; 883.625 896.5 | 0.57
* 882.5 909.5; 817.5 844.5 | 1.19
